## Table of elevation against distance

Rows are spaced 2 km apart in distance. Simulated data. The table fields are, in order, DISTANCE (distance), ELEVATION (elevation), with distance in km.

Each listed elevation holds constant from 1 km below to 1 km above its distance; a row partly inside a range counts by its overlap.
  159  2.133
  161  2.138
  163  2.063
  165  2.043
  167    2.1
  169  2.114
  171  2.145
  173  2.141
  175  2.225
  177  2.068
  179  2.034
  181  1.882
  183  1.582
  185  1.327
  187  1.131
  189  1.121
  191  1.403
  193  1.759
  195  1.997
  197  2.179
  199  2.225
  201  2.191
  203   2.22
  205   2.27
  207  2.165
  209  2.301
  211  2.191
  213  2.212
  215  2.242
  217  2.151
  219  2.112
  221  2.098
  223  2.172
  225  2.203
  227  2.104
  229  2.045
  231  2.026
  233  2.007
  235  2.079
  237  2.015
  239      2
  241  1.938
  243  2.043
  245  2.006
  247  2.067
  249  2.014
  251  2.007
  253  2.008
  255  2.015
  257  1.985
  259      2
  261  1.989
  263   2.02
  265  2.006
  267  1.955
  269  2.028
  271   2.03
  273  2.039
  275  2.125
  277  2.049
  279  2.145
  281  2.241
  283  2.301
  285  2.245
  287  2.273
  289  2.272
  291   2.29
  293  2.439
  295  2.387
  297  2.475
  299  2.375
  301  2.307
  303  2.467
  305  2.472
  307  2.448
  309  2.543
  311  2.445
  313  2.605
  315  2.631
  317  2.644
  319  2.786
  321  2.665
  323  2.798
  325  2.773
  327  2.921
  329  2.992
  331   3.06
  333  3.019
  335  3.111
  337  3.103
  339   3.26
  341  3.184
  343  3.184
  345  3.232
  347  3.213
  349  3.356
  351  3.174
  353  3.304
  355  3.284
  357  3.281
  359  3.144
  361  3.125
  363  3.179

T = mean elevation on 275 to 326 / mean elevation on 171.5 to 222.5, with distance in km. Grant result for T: 1.2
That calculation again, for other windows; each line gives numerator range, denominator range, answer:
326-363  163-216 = 1.60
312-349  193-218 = 1.36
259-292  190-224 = 1.01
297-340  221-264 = 1.34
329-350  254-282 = 1.55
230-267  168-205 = 1.07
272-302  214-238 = 1.08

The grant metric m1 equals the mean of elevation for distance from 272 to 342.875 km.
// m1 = 2.58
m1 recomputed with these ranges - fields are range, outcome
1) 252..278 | 2.02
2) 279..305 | 2.34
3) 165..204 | 1.89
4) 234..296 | 2.1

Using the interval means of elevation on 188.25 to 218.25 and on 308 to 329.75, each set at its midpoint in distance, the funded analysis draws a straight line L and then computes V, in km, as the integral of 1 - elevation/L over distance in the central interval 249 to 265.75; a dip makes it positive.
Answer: 2.5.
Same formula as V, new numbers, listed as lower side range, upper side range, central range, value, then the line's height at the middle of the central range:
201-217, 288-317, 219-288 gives 7.7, 2.33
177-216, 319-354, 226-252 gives 2.8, 2.27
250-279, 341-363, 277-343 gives 1.0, 2.65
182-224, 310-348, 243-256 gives 1.6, 2.31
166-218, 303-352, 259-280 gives 3.9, 2.5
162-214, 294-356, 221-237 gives 1.0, 2.23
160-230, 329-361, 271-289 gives 3.4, 2.68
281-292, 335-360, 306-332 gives 0.6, 2.78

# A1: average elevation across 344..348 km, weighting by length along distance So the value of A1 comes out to 3.22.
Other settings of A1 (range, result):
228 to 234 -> 2.03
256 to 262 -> 1.99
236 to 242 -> 1.98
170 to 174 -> 2.14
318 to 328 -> 2.79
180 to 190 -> 1.41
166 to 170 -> 2.11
